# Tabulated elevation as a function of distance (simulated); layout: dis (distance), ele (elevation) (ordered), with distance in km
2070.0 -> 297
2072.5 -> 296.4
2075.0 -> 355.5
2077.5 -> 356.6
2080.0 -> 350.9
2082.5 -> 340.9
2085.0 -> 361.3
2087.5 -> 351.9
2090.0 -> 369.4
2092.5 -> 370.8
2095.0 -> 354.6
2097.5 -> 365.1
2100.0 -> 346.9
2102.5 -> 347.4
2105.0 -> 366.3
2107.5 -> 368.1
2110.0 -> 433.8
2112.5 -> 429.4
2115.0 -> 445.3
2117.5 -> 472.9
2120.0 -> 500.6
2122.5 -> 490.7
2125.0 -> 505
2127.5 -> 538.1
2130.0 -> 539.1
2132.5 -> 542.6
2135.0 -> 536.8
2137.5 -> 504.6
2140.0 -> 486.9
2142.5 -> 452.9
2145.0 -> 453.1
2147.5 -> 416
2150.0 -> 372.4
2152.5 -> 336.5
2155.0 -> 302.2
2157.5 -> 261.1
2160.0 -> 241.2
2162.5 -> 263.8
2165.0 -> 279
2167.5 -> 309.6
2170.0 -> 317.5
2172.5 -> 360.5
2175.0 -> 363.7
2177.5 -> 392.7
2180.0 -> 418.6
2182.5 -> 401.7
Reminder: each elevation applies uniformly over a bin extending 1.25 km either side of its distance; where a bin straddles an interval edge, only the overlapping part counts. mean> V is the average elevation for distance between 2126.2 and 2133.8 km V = 540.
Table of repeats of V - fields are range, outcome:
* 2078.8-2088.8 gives 351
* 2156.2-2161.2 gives 252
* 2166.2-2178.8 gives 349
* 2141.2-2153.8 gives 406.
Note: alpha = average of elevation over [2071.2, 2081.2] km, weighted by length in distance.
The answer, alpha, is 340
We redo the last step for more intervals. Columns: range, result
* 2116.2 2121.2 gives 486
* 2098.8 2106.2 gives 353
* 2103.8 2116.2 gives 409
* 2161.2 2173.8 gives 306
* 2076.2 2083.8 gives 350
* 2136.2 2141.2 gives 496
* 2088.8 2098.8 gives 365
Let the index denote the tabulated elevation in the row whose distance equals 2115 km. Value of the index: 445.3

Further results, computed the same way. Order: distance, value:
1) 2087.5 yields 351.9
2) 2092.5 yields 370.8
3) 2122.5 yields 490.7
